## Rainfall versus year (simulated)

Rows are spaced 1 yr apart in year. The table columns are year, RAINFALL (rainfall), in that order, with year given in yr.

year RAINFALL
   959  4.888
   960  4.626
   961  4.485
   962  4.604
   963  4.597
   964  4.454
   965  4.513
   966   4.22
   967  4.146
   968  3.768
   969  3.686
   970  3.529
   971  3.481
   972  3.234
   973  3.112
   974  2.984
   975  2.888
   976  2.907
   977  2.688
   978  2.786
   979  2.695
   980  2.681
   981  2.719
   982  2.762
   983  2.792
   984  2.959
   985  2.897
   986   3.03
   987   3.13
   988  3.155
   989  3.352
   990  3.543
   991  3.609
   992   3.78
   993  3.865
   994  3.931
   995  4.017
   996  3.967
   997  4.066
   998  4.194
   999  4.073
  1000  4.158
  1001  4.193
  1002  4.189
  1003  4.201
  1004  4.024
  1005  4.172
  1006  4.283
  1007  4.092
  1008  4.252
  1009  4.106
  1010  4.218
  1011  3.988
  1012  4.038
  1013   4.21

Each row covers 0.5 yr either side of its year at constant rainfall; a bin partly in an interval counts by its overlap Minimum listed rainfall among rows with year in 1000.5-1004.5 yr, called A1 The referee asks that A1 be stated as 4.024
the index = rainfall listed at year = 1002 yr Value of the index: 4.189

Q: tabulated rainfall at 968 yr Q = 3.768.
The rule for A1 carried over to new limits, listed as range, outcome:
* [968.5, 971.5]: 3.481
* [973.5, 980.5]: 2.681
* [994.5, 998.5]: 3.967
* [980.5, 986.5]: 2.719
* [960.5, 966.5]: 4.22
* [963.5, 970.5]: 3.529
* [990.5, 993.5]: 3.609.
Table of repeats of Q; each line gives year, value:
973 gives 3.112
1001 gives 4.193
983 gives 2.792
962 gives 4.604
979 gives 2.695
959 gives 4.888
